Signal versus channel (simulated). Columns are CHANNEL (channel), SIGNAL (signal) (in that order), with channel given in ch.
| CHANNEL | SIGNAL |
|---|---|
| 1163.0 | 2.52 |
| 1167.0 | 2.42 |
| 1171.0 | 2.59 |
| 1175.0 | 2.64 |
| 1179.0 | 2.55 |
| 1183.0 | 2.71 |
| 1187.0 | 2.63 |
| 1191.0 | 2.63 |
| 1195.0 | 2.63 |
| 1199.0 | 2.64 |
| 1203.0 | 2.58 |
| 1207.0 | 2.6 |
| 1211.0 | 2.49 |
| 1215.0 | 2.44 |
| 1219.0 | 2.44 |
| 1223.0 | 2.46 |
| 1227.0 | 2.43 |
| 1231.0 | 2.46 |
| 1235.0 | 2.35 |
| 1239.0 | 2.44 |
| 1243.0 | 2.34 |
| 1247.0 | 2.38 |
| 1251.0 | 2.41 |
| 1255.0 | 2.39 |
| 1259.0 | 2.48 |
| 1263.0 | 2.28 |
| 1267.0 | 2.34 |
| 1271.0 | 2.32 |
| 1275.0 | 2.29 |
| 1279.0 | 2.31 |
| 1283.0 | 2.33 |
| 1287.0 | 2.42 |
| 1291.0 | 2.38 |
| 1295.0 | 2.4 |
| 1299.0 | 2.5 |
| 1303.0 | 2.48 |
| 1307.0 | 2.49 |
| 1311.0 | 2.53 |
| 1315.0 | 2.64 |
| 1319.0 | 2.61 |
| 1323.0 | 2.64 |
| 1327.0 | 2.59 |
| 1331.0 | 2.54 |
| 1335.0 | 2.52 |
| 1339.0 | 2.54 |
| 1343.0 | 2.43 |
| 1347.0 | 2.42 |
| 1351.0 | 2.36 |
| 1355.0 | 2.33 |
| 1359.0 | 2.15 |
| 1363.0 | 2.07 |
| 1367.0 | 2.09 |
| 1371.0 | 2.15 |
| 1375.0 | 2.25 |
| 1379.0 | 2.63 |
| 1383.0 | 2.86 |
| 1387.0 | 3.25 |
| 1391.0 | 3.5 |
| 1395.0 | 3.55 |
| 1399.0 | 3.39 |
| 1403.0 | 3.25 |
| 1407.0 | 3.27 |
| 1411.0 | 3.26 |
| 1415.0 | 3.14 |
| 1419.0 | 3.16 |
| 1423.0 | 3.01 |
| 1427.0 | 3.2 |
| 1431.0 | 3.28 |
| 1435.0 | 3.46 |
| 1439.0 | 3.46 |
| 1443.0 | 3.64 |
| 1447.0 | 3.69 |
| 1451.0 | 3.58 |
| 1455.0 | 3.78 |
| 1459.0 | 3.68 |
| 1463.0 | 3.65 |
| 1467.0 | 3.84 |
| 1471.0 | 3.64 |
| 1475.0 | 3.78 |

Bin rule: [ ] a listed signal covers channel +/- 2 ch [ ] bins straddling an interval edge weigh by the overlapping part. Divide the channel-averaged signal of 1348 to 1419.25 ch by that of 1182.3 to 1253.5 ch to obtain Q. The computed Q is 1.1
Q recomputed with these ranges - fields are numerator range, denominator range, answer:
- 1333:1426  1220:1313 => 1.15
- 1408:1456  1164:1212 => 1.30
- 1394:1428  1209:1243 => 1.33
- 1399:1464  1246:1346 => 1.39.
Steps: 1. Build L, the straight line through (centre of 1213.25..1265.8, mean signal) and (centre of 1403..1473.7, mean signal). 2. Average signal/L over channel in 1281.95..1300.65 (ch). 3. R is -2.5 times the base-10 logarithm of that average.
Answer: 0.12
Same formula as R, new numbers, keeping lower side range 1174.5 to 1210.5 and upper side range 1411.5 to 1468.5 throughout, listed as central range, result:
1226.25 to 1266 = 0.17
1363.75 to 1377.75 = 0.43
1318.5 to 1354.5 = 0.23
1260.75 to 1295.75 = 0.24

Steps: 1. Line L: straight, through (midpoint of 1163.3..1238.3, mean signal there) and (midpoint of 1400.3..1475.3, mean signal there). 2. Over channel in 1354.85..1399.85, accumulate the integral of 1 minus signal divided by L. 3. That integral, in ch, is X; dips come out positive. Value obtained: 7.6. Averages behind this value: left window 2.54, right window 3.45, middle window 2.68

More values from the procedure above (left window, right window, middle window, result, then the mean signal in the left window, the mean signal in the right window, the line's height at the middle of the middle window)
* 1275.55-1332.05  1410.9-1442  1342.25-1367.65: 4.9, 2.48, 3.26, 2.81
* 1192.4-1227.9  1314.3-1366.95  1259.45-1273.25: 0.9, 2.53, 2.43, 2.49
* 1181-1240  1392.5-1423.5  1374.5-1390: 1.6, 2.53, 3.27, 3.17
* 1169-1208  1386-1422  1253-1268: 2.5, 2.62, 3.3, 2.85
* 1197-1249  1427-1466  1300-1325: 3.0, 2.47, 3.57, 2.91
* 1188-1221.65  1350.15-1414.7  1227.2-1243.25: 1.2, 2.56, 2.79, 2.6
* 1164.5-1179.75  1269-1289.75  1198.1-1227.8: -0.5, 2.55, 2.34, 2.47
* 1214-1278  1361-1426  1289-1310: 1.1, 2.39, 2.93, 2.59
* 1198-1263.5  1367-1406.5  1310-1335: 1.4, 2.45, 2.95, 2.74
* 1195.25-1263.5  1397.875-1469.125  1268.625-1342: 9.0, 2.46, 3.43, 2.82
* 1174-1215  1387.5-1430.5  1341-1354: 2.9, 2.6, 3.27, 3.08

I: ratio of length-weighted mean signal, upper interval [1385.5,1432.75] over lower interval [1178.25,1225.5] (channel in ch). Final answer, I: 1.28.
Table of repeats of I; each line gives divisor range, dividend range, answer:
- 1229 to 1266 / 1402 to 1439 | 1.35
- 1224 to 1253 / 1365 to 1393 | 1.11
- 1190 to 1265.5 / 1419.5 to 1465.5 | 1.42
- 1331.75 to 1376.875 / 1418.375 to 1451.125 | 1.47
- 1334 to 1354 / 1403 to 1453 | 1.37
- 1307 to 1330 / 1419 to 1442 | 1.27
